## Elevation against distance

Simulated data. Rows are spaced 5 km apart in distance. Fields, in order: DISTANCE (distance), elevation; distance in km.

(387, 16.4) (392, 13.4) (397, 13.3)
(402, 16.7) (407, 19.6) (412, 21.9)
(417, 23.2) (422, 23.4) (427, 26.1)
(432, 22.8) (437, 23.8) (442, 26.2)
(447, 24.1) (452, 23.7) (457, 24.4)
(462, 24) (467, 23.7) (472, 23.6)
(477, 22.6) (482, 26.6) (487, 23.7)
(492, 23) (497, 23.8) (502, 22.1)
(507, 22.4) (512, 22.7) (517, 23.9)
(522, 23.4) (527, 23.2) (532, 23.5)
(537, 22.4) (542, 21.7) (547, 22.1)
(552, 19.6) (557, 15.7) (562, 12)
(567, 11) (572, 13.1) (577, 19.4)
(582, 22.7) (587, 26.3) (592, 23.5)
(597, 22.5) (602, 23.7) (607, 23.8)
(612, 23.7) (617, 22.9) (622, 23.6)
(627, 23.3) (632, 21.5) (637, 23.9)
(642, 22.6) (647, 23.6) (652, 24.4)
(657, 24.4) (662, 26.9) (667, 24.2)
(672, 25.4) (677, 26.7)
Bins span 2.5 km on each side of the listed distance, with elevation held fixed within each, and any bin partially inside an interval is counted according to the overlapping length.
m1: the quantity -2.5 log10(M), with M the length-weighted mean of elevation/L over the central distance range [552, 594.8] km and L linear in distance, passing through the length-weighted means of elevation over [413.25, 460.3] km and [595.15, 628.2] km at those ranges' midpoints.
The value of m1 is 0.29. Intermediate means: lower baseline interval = 24.1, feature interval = 18.1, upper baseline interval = 23.4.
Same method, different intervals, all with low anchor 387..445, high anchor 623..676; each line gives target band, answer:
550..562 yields 0.36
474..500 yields -0.10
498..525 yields -0.04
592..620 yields 0.01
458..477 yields -0.10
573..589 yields 0.06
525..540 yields -0.03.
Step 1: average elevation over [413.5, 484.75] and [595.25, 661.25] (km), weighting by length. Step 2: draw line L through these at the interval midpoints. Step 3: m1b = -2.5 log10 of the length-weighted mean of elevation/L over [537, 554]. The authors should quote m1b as 0.12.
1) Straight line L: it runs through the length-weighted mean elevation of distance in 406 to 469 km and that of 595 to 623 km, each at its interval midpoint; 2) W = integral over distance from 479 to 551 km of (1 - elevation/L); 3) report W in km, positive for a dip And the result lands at 1.4 km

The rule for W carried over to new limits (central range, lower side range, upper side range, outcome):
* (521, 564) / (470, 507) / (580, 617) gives 5.9 km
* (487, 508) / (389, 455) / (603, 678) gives -0.6 km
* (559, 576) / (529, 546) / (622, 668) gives 7.5 km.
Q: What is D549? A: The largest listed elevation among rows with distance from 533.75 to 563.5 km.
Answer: 22.4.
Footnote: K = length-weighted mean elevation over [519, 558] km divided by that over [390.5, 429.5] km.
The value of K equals 1.09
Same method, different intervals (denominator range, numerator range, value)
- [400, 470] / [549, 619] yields 0.86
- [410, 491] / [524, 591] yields 0.82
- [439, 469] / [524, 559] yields 0.87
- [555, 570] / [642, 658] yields 1.86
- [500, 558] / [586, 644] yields 1.06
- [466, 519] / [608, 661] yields 1.00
